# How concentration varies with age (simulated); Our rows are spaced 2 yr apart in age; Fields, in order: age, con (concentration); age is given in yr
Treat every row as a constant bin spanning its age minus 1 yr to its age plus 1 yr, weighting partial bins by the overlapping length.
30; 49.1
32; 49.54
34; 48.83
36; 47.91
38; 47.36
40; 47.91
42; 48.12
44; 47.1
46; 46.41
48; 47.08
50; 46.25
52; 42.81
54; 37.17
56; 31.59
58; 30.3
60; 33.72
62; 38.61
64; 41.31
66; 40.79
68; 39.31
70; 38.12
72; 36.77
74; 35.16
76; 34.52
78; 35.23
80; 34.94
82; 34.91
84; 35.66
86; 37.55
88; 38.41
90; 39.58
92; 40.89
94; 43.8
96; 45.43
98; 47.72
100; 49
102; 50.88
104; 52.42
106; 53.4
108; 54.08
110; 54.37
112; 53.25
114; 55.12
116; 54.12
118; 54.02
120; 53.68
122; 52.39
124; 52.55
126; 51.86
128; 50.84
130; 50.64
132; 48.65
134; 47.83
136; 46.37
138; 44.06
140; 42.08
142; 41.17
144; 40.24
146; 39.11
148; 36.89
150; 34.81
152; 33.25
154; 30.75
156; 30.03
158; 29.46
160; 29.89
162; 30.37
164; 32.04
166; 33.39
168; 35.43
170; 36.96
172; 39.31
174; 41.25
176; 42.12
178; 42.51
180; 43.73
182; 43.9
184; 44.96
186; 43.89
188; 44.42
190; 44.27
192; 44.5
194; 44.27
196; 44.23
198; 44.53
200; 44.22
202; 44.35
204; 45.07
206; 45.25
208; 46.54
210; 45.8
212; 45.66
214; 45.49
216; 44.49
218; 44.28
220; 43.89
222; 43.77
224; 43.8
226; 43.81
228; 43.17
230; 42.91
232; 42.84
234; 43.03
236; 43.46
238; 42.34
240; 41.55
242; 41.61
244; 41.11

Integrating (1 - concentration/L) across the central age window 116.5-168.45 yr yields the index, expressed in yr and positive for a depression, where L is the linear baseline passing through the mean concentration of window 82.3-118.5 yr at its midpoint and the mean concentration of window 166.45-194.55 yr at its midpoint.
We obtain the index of 3.9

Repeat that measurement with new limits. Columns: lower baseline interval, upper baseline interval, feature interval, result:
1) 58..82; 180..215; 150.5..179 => 5.3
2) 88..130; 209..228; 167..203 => 2.7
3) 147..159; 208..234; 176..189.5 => -2.2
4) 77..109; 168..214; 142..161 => 4.1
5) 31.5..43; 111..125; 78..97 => 4.7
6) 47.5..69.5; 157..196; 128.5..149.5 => -2.4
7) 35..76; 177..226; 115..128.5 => -3.3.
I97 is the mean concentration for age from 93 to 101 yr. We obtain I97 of 46.5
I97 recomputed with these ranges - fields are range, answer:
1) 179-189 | 44.2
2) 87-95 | 40.7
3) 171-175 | 40.3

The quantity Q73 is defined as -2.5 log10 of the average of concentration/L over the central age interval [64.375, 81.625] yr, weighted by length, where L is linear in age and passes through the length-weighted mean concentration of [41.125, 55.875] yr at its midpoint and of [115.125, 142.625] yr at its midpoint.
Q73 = 0.23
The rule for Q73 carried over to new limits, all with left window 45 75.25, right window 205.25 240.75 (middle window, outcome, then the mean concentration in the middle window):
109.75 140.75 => -0.23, 50.7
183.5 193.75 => -0.04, 44.4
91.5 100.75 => -0.14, 45.5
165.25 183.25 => 0.07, 40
